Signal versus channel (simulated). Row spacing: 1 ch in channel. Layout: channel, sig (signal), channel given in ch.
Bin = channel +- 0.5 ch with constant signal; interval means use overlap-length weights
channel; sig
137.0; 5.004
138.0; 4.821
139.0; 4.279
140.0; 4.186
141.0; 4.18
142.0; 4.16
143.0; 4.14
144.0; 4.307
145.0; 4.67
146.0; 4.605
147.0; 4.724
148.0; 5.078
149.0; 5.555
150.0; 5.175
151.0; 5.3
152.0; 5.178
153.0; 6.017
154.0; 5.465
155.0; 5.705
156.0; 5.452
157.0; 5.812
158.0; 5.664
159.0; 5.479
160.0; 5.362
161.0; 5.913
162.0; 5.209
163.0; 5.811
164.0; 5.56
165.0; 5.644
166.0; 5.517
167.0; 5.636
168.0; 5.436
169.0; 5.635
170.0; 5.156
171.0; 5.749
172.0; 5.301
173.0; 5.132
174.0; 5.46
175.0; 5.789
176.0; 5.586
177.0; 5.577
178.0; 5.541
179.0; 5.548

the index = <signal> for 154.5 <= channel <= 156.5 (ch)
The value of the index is 5.58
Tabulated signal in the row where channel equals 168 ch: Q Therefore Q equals 5.436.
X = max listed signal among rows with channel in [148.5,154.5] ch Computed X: 6.017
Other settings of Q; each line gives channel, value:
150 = 5.175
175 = 5.789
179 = 5.548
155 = 5.705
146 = 4.605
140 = 4.186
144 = 4.307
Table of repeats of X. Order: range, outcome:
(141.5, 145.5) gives 4.67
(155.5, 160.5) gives 5.812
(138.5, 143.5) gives 4.279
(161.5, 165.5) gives 5.811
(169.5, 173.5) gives 5.749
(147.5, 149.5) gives 5.555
